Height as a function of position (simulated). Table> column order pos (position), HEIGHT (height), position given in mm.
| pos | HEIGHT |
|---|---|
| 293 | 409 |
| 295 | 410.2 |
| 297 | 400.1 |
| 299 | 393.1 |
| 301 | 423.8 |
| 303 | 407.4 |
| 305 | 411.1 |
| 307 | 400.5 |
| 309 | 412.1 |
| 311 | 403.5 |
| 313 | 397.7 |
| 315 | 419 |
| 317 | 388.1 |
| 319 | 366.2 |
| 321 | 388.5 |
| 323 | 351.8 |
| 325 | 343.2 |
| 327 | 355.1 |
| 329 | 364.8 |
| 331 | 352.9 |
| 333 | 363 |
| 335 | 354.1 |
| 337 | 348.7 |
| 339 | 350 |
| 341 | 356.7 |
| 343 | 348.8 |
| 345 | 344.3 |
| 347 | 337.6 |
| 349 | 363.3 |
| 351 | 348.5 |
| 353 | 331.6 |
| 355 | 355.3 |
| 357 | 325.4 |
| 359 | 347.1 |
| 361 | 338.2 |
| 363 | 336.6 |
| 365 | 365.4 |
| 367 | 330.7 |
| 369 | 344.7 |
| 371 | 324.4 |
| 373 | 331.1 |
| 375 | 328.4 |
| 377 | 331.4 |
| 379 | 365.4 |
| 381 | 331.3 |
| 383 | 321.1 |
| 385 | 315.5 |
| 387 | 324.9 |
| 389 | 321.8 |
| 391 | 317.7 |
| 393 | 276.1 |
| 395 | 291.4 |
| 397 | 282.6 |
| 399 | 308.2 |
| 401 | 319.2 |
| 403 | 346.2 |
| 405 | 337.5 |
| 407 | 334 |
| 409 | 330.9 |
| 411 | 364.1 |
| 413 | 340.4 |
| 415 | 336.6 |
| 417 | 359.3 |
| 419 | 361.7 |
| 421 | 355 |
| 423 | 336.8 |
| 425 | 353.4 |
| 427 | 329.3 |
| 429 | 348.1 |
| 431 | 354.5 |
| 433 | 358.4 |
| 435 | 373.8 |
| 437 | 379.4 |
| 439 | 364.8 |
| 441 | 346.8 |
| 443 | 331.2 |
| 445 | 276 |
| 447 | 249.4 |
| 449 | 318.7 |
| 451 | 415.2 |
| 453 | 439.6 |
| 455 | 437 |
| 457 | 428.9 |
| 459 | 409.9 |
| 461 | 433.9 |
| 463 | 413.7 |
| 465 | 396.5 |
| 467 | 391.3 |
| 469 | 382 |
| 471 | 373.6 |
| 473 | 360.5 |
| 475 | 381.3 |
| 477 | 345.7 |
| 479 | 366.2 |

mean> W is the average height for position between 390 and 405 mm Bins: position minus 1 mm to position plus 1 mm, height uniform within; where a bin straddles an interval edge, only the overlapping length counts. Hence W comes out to 308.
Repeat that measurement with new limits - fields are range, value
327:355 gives 351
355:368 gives 342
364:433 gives 333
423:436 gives 352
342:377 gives 341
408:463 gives 361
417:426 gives 353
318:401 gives 338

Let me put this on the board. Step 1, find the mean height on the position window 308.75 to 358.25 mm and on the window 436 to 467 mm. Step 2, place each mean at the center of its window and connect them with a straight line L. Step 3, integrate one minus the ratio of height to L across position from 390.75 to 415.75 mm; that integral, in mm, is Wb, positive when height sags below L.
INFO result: 3.3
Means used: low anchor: 362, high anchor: 377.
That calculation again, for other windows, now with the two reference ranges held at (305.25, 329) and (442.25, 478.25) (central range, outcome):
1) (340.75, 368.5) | 2.7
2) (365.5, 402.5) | 5.8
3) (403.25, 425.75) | 2.0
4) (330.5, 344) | 1.0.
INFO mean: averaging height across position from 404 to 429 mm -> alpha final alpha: 345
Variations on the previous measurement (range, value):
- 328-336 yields 359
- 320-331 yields 360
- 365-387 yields 334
